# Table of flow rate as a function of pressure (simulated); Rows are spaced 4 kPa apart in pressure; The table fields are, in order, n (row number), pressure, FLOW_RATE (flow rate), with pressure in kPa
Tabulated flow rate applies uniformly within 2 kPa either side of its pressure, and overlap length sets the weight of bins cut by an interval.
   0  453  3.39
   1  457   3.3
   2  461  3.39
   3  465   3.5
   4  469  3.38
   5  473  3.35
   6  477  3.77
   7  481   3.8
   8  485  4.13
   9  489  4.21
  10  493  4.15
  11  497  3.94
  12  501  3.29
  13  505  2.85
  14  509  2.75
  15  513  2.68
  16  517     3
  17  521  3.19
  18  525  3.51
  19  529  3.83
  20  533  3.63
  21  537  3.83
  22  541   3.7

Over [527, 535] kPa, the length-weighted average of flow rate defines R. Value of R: 3.73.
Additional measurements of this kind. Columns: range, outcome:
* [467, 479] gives 3.5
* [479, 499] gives 4.05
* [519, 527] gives 3.35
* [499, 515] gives 2.89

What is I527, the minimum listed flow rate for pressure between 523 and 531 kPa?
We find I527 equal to 3.51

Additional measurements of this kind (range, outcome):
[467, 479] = 3.35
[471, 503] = 3.29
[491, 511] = 2.75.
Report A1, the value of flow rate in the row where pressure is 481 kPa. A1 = 3.8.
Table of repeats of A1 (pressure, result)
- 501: 3.29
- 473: 3.35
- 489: 4.21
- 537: 3.83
